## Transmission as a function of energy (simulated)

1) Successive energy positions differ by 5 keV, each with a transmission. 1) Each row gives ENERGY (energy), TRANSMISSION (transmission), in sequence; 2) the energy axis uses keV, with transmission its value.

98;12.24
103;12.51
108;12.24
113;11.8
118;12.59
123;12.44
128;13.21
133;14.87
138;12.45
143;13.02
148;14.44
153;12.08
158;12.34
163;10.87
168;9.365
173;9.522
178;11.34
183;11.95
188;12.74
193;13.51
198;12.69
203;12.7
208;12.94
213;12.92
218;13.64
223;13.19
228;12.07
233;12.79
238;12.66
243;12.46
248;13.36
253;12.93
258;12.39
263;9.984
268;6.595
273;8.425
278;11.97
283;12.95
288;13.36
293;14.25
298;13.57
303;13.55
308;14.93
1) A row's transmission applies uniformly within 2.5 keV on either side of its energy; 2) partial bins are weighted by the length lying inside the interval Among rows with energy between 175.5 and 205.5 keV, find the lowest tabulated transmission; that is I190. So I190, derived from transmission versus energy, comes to 11.34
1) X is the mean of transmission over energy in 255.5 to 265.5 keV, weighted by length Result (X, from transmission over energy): 11.2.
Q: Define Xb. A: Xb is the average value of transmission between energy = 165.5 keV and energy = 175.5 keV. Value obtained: 9.44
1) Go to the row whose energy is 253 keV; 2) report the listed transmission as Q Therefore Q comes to 12.93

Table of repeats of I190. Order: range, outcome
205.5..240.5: 12.07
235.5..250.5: 12.46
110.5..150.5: 11.8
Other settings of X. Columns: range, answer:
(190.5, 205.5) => 13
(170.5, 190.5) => 11.4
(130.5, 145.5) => 13.4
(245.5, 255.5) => 13.1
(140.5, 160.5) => 13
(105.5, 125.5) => 12.3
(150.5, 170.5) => 11.2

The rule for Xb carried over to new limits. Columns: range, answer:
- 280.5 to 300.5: 13.5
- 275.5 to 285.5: 12.5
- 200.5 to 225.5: 13.1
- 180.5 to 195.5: 12.7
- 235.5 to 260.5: 12.8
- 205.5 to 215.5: 12.9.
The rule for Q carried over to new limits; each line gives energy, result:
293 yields 14.25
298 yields 13.57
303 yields 13.55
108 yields 12.24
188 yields 12.74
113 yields 11.8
